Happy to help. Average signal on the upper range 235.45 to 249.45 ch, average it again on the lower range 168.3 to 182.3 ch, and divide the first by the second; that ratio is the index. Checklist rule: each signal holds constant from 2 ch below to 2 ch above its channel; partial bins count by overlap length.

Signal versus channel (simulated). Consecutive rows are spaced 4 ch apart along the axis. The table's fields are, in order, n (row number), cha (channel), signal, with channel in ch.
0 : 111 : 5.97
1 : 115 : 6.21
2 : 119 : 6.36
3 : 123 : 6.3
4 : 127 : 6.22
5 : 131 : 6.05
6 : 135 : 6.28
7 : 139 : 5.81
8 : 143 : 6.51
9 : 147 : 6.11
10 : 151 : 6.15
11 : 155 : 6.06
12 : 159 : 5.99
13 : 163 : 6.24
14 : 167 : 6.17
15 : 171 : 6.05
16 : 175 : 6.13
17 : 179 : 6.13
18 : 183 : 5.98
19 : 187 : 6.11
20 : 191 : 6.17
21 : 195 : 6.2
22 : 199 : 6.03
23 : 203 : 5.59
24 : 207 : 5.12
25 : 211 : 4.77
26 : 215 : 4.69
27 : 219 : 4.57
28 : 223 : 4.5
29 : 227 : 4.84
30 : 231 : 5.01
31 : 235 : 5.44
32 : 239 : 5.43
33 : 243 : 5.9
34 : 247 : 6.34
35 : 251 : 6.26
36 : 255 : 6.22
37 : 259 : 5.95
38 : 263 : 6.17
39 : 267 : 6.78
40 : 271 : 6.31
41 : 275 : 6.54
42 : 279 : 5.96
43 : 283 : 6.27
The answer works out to 0.96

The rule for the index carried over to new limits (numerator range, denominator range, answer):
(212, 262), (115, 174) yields 0.88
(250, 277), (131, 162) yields 1.03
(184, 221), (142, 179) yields 0.89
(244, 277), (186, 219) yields 1.15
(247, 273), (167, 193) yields 1.03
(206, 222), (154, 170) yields 0.78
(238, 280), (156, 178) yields 1.01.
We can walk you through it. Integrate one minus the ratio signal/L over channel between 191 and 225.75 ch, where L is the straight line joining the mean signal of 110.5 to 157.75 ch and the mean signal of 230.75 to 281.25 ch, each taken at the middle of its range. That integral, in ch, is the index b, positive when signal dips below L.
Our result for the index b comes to 4.96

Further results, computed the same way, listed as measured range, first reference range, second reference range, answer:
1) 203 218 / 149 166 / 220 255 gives 2.0 ch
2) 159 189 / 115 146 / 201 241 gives -2.6 ch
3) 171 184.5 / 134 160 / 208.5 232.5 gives -1.3 ch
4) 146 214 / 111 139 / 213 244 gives -4.3 ch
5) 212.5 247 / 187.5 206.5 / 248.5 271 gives 5.7 ch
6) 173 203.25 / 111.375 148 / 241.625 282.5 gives 0.7 ch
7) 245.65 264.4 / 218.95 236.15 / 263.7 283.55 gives -1.4 ch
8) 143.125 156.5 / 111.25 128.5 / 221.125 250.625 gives -0.3 ch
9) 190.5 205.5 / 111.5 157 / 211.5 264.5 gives -0.6 ch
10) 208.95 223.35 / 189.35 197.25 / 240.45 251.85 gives 3.5 ch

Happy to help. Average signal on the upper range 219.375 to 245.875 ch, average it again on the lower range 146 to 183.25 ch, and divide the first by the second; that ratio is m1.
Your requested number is 0.85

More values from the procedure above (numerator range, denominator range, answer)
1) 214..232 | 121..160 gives 0.77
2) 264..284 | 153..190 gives 1.04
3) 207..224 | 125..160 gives 0.77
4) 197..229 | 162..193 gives 0.82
